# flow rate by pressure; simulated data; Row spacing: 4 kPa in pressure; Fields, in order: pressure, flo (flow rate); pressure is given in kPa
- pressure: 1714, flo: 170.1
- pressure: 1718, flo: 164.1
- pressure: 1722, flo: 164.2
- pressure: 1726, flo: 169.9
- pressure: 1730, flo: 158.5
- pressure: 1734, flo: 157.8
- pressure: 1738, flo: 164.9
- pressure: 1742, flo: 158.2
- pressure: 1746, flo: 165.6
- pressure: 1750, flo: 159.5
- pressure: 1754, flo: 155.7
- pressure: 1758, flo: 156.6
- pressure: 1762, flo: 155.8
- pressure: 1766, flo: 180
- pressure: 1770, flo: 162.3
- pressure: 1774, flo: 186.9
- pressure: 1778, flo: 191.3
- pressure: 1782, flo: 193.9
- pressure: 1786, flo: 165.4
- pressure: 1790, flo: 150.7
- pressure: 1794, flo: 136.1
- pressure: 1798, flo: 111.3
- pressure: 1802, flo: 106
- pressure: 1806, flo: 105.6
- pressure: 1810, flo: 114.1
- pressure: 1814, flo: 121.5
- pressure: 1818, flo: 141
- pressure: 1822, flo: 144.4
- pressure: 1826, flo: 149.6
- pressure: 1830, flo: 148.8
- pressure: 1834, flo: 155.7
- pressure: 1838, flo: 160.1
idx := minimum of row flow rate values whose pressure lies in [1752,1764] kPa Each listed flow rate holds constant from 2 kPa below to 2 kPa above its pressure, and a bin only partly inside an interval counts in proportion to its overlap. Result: 155.7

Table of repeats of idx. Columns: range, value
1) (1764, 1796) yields 136.1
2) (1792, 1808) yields 105.6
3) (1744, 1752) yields 159.5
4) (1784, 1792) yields 150.7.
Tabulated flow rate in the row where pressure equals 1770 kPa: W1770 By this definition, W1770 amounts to 162.3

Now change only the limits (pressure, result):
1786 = 165.4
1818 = 141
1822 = 144.4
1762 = 155.8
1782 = 193.9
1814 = 121.5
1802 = 106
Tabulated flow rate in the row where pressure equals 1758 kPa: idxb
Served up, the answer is 156.6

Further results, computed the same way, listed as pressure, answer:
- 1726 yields 169.9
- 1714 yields 170.1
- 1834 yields 155.7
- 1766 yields 180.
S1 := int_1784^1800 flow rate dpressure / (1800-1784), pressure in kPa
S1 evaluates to 141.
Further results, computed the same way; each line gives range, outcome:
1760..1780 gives 175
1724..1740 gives 163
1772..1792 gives 178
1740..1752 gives 161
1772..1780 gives 189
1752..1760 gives 156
